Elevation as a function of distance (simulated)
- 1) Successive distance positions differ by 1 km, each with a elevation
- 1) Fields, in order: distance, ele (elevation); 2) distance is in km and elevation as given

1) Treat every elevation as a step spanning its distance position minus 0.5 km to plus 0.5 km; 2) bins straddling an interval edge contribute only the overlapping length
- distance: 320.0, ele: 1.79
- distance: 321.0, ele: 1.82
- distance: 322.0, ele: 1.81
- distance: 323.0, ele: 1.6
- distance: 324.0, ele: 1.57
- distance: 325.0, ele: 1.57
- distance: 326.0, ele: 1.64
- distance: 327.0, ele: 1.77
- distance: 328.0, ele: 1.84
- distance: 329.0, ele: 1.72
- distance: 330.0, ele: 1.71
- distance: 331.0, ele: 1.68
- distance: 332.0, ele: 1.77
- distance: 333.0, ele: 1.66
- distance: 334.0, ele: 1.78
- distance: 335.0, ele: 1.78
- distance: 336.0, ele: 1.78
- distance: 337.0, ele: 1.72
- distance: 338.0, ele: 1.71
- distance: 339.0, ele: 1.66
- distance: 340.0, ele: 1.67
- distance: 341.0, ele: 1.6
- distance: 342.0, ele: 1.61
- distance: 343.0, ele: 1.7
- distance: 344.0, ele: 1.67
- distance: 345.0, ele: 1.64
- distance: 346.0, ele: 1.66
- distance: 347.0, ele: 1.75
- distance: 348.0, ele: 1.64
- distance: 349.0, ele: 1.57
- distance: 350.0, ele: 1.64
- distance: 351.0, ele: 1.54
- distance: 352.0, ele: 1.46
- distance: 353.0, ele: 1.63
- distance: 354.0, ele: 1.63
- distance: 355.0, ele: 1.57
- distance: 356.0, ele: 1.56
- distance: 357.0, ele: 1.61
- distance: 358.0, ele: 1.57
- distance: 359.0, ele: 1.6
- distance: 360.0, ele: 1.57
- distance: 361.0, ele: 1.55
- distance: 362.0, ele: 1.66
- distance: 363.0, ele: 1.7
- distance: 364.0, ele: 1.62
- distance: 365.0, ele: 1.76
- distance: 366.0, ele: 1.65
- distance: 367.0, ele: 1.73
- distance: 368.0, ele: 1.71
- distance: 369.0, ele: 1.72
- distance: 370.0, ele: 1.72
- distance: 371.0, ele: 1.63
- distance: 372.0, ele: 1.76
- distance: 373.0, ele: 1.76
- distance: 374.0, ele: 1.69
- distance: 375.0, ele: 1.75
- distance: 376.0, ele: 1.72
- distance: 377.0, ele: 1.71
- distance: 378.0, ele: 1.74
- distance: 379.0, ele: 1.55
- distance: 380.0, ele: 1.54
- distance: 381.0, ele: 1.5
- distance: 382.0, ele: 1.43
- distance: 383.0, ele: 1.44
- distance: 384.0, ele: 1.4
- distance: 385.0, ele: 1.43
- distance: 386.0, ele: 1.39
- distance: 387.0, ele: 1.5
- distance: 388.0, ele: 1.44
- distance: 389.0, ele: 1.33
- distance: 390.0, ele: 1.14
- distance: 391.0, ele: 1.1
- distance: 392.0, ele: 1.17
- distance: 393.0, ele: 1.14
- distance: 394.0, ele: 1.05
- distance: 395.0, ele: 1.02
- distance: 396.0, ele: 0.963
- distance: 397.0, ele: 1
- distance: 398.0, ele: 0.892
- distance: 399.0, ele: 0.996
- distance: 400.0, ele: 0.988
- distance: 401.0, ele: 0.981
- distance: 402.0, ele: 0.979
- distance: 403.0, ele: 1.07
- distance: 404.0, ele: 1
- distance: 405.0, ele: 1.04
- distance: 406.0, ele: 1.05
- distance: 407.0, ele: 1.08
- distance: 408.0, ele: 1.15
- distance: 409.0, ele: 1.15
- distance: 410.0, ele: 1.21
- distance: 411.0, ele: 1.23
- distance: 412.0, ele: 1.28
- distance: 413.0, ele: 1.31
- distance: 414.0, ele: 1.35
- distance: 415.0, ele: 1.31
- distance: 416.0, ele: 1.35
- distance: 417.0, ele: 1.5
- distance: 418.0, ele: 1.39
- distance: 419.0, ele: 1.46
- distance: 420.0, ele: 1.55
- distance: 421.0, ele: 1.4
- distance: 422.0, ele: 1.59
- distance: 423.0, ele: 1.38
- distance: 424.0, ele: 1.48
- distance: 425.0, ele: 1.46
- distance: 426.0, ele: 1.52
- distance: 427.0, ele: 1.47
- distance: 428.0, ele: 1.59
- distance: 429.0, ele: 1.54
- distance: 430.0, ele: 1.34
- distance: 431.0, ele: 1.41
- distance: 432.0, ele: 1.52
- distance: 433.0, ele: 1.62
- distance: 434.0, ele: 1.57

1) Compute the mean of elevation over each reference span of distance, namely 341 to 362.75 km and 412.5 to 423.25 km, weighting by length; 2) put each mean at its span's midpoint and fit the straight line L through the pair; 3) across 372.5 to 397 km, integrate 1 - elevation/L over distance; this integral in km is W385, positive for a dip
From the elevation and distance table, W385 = 1.8 km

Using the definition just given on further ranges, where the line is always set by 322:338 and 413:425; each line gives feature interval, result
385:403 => 4.5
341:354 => 0.2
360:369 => -0.4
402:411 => 2.3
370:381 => -0.8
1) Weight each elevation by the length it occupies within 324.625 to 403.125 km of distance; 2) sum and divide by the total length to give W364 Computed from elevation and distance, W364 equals 1.53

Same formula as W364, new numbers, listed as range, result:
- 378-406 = 1.21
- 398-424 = 1.23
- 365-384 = 1.65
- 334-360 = 1.64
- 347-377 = 1.65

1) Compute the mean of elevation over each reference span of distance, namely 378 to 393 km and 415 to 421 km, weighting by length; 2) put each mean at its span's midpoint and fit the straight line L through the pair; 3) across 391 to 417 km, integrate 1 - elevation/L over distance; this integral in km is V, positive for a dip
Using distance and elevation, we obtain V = 5.5 km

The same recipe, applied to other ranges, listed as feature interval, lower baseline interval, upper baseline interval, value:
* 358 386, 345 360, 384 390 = -2.67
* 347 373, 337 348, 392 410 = -2.87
